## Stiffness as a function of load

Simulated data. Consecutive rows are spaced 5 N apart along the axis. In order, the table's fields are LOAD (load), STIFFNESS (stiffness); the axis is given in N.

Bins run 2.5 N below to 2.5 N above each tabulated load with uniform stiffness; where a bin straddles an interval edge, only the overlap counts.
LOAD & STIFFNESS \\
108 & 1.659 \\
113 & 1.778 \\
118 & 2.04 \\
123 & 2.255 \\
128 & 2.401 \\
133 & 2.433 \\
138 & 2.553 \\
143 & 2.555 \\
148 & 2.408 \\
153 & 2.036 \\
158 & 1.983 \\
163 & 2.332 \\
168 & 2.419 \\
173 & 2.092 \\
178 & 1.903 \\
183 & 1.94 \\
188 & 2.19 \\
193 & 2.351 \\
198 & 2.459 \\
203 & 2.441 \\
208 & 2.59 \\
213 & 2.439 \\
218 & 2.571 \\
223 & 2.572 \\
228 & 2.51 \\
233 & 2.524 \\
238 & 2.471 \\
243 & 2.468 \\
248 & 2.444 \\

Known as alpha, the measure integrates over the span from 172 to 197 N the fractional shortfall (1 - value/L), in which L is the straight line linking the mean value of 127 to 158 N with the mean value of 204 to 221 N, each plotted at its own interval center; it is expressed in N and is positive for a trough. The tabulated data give 3.5 N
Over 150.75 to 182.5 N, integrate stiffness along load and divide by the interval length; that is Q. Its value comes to 2.12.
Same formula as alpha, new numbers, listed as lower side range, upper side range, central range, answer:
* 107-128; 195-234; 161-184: 1.45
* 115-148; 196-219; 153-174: 1.97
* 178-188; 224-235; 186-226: -3.58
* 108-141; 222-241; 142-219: 2.69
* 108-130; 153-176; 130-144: -2.63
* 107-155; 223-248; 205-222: -0.65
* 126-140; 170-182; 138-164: -0.14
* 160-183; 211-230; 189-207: -0.43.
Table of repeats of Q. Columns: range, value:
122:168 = 2.34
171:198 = 2.13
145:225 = 2.3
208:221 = 2.52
